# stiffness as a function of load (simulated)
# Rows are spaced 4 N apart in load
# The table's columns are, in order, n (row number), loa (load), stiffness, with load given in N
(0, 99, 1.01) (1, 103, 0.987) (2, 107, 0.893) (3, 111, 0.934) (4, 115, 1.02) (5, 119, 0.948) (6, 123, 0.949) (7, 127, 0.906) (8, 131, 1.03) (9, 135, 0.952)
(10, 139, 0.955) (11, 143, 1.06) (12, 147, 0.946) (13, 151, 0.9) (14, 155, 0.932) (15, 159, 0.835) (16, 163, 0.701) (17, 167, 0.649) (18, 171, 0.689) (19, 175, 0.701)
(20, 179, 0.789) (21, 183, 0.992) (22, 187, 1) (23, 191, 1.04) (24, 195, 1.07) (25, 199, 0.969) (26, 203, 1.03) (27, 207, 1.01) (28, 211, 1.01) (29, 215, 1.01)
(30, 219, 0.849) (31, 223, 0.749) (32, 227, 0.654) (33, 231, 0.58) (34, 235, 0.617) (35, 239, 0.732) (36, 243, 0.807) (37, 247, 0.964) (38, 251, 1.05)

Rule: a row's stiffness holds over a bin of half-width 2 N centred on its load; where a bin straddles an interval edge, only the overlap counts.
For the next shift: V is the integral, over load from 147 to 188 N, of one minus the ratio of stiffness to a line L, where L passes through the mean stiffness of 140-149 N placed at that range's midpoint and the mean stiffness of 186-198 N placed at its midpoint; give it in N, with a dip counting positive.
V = 7.9 N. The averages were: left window 0.998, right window 1.03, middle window 0.821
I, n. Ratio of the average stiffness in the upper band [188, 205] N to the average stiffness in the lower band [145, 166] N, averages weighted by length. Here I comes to 1.2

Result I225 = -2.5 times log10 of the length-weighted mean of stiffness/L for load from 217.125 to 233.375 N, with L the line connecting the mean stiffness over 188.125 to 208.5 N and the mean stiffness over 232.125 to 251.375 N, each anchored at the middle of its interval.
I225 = 0.25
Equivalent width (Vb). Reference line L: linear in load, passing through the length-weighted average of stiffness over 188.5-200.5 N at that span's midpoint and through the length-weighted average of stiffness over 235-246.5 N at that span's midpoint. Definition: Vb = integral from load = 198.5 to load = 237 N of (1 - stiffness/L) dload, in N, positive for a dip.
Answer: 2.7 N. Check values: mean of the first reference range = 1.03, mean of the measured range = 0.843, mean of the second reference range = 0.768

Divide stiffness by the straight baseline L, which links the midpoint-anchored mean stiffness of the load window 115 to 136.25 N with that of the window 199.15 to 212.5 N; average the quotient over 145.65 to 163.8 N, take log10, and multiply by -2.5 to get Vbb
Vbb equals 0.13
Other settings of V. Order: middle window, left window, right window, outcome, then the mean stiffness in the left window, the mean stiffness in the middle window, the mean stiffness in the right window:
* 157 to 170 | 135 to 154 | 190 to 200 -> 3.5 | 0.962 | 0.725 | 1.03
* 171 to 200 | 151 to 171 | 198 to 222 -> -1.3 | 0.782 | 0.919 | 0.971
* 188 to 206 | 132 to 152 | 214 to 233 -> -4.4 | 0.969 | 1.02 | 0.756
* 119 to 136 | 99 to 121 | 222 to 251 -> -0.5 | 0.961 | 0.958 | 0.75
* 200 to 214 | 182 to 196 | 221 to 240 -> -2.4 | 1.02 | 1.01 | 0.663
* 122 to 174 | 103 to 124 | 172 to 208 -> 3.8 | 0.952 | 0.88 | 0.947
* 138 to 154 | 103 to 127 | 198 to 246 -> -0.8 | 0.948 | 0.964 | 0.835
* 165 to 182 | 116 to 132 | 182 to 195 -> 4.8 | 0.958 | 0.724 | 1.02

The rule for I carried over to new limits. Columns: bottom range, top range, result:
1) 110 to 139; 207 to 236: 0.83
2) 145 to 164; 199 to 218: 1.15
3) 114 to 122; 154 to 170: 0.78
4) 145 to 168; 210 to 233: 0.96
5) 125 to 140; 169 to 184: 0.81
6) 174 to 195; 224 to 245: 0.73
